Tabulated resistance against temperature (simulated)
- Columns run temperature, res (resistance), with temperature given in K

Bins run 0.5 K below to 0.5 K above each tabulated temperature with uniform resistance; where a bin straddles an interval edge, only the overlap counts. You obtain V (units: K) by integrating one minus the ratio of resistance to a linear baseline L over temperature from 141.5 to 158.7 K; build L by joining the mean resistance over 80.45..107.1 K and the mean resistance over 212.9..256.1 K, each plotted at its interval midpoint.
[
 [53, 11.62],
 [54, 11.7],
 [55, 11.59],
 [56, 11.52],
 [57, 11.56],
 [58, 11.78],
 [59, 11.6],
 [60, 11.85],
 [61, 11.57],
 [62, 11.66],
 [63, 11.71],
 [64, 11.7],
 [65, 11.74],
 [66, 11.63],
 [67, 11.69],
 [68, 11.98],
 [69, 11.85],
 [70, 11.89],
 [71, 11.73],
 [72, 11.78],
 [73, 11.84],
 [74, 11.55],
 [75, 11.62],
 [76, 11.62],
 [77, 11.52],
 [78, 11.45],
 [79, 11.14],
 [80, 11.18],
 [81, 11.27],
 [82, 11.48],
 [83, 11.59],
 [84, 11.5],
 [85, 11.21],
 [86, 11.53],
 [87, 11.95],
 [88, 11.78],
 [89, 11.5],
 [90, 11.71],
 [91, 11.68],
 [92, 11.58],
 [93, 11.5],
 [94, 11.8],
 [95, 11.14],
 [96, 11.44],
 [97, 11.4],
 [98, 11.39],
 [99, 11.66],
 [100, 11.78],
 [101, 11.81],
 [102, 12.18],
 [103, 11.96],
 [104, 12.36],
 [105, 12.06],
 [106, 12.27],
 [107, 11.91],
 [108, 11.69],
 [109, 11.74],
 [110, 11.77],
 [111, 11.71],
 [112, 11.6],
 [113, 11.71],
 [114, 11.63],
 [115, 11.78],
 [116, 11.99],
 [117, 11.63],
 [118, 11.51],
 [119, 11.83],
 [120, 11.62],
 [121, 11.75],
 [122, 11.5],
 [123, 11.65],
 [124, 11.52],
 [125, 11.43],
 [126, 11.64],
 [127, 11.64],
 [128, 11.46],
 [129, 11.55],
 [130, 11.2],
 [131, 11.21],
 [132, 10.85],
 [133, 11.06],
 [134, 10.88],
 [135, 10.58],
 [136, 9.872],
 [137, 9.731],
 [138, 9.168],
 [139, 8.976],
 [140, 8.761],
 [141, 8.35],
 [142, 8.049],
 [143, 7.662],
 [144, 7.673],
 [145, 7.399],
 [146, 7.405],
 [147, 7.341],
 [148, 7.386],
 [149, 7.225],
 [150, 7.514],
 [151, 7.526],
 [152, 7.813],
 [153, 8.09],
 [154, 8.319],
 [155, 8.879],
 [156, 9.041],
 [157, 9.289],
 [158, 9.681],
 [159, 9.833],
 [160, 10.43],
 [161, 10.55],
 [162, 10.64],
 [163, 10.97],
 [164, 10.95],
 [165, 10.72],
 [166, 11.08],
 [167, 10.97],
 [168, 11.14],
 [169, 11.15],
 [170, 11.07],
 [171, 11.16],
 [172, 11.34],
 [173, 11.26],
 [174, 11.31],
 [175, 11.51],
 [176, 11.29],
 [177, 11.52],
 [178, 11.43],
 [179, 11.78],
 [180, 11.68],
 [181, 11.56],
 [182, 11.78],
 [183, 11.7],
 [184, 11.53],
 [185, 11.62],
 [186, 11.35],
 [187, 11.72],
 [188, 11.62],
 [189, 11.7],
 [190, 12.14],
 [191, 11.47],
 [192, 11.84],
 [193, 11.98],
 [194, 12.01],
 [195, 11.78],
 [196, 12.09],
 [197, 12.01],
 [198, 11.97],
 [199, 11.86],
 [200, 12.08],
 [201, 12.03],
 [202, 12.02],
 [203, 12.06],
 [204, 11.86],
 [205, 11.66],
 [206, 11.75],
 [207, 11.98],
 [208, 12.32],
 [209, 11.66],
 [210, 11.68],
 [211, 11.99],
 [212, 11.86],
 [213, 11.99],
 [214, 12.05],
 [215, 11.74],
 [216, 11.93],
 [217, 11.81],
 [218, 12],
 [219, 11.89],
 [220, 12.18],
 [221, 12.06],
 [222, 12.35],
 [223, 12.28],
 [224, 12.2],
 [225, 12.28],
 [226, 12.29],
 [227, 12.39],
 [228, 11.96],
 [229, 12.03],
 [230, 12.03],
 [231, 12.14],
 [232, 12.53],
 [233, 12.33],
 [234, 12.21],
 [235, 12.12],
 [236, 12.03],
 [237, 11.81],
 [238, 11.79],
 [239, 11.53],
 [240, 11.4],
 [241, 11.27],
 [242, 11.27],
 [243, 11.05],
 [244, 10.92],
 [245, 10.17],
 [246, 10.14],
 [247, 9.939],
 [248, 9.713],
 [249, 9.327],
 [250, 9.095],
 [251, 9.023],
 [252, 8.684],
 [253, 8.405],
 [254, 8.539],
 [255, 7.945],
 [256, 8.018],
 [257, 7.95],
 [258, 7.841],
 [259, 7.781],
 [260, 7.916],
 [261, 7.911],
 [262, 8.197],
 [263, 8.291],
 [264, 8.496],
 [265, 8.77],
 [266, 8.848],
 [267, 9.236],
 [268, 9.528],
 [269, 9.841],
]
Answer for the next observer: 5.2 K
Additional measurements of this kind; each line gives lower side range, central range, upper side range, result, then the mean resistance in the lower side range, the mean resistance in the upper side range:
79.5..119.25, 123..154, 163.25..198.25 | 5.9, 11.7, 11.5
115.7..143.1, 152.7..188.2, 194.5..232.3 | 1.6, 10.7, 12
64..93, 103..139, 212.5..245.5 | 0.9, 11.6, 11.9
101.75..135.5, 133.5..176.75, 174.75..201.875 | 7.9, 11.6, 11.7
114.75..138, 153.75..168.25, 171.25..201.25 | 1.7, 11.2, 11.7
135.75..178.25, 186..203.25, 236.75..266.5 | -4.4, 9.56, 9.38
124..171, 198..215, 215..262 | -2.6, 9.69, 10.7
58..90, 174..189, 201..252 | 0.0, 11.6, 11.6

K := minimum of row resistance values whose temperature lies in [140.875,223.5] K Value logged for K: 7.225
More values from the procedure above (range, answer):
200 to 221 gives 11.66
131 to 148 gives 7.341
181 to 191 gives 11.35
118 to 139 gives 8.976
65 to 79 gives 11.14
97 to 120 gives 11.39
